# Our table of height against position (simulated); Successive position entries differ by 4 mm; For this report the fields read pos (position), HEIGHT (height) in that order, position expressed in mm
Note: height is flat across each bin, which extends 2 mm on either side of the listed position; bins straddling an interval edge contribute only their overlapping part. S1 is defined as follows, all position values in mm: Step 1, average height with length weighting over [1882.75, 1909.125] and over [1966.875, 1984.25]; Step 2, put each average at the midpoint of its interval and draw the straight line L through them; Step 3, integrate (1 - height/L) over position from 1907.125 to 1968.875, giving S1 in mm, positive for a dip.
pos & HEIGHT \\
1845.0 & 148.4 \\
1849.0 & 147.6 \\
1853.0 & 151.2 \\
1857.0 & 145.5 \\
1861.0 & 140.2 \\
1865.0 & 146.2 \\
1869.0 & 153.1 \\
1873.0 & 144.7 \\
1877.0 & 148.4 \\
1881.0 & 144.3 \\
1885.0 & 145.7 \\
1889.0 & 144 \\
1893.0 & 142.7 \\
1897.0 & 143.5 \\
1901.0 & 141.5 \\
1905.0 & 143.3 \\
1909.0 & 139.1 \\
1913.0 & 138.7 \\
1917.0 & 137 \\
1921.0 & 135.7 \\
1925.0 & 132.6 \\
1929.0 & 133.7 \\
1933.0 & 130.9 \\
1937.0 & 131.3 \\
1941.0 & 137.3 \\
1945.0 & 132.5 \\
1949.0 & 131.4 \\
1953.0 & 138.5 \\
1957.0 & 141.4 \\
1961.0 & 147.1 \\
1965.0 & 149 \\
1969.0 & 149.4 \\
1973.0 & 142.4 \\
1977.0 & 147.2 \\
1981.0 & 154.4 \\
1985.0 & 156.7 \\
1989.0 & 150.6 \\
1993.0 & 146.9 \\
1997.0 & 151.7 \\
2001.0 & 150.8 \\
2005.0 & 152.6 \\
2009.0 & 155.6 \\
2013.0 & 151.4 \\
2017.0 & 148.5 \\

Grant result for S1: 3.7 mm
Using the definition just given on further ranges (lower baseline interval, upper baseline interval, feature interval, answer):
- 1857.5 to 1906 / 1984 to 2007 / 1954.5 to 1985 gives 0.4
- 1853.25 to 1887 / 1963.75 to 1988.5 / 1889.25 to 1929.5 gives 2.3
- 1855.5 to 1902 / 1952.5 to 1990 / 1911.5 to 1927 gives 1.1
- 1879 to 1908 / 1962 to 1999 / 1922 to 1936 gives 1.3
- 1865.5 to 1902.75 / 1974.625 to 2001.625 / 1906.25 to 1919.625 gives 0.8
